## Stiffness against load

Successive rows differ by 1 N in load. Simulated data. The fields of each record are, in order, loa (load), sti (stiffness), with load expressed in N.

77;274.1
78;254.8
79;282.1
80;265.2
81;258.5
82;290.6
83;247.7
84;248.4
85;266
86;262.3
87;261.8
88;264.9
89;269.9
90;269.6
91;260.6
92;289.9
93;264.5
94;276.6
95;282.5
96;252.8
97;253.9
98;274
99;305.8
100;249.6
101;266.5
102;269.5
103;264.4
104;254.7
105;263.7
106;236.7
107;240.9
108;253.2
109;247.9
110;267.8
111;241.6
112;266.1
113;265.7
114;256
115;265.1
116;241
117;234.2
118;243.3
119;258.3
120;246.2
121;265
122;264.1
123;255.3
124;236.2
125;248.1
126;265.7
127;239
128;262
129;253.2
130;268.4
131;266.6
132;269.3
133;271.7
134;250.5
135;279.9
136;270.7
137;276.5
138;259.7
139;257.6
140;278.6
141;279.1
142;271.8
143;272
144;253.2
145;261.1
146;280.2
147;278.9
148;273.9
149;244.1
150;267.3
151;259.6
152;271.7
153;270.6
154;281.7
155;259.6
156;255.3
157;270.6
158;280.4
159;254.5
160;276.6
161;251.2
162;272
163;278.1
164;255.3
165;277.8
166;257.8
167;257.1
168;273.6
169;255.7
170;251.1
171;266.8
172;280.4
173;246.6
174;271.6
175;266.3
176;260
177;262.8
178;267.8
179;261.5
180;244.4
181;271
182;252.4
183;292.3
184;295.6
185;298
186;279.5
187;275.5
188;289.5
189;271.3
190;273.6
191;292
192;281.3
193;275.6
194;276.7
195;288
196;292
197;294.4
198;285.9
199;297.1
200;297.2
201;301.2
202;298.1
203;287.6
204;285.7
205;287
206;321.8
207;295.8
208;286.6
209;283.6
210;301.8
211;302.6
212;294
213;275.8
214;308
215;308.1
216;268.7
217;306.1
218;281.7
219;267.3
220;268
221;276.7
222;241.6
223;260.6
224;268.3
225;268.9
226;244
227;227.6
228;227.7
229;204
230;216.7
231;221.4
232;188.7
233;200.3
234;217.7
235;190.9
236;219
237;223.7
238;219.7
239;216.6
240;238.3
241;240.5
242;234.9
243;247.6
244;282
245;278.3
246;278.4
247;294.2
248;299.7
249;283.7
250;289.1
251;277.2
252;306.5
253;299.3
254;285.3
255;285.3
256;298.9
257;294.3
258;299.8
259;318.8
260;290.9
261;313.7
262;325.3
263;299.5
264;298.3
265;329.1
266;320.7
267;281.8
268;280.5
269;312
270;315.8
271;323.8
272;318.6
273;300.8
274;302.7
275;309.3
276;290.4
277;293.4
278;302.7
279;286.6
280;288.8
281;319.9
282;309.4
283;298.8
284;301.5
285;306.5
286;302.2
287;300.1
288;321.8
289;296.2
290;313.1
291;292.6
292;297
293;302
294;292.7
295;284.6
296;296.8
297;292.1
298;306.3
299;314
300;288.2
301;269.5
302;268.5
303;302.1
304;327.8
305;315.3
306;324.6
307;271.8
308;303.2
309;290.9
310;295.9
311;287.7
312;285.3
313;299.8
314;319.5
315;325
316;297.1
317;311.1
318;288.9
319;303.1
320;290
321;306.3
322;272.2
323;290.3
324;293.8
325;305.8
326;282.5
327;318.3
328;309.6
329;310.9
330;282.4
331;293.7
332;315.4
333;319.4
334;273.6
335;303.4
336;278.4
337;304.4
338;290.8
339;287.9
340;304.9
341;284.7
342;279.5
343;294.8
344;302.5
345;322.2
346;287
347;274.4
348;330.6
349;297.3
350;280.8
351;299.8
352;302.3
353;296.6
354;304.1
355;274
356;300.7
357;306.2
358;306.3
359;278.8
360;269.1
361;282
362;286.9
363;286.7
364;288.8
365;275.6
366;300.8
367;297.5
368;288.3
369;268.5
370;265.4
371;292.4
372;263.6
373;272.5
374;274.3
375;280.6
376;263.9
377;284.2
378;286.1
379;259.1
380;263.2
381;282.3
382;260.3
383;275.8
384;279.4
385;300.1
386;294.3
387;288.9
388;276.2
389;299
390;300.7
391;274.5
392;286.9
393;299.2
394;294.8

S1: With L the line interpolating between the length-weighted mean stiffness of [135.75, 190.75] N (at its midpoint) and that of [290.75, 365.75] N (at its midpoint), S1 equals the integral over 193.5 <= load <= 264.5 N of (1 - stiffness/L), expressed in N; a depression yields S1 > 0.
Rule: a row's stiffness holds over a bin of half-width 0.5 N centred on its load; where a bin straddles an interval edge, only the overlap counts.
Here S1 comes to 1.7 N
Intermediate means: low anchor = 268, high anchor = 296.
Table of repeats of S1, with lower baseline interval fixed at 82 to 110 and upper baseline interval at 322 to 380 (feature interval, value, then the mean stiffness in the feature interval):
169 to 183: 0.5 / 263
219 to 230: 1.1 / 248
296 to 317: -1.0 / 299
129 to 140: 0.0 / 267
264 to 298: -2.4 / 303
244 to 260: -0.7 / 292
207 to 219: -0.7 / 292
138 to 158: 0.1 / 268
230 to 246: 2.8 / 229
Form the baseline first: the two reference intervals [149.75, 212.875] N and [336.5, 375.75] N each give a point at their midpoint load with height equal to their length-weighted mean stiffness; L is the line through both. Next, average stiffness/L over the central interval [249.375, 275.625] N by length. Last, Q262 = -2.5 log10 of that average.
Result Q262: -0.07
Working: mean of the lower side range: 277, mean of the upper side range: 290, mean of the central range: 303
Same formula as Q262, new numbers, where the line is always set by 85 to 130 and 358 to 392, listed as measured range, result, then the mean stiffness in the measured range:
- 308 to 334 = -0.09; 299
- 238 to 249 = 0.04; 260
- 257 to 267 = -0.14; 308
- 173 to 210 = -0.06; 282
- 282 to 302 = -0.09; 298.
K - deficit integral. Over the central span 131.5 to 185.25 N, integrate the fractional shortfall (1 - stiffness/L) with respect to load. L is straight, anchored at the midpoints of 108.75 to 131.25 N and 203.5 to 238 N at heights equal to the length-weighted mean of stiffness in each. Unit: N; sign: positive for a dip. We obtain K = -2.29 N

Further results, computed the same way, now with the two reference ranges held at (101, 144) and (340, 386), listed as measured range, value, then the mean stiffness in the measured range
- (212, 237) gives 2.0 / 249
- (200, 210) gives -1.0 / 295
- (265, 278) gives -1.4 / 305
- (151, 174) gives -0.2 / 266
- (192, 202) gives -0.8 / 290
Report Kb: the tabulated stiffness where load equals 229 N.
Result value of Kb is 204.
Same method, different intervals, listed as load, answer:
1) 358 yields 306.3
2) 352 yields 302.3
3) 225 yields 268.9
